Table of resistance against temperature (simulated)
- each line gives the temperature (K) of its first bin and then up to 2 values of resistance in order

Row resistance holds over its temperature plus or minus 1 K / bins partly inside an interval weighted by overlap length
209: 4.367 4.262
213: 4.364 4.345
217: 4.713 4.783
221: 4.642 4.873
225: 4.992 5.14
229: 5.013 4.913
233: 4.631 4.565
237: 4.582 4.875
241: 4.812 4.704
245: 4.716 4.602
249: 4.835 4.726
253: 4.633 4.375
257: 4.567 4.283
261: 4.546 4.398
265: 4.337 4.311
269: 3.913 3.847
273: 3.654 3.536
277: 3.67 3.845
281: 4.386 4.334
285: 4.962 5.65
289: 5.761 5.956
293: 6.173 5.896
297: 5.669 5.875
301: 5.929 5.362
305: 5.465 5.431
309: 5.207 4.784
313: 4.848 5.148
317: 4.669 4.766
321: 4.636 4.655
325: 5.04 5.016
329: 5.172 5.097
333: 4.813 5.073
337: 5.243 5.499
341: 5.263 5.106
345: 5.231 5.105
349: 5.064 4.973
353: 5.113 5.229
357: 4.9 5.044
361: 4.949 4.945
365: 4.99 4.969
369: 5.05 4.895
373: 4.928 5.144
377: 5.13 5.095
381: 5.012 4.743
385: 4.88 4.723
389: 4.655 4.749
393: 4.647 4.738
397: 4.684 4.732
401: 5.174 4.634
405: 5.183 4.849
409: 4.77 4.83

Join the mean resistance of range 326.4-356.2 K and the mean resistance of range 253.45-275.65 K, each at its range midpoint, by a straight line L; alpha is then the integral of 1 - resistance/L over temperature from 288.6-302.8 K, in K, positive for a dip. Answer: -4.1 K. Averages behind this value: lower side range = 4.18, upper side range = 5.13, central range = 5.87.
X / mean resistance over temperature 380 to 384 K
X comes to 4.88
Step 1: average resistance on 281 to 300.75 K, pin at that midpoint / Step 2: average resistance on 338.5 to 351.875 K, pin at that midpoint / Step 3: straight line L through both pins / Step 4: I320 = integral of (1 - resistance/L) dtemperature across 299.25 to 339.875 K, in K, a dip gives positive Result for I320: 1.8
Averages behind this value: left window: 5.54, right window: 5.17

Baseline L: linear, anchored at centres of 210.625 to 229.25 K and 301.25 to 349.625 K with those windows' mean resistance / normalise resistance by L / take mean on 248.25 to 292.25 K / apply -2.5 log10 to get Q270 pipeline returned 0.09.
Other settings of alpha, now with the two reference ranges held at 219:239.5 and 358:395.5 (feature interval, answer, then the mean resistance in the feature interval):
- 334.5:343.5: -0.7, 5.25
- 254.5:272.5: 2.1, 4.27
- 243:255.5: 0.4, 4.66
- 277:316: -3.2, 5.26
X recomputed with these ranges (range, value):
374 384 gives 5.02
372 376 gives 5.04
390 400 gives 4.71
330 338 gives 5.06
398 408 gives 4.91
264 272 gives 4.1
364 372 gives 4.98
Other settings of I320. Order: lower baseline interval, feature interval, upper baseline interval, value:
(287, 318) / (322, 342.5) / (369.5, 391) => 0.69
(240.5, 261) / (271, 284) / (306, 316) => 2.49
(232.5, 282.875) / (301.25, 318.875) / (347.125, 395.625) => -1.89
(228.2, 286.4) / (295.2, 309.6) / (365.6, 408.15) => -3.12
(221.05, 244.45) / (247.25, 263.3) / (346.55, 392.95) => 0.95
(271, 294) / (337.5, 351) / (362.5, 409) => -1.09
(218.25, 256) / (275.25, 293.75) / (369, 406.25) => -0.38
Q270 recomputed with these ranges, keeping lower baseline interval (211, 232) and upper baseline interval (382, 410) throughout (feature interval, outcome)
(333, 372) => -0.065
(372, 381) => -0.061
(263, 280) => 0.212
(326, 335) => -0.055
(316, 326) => 0.006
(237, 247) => 0.004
